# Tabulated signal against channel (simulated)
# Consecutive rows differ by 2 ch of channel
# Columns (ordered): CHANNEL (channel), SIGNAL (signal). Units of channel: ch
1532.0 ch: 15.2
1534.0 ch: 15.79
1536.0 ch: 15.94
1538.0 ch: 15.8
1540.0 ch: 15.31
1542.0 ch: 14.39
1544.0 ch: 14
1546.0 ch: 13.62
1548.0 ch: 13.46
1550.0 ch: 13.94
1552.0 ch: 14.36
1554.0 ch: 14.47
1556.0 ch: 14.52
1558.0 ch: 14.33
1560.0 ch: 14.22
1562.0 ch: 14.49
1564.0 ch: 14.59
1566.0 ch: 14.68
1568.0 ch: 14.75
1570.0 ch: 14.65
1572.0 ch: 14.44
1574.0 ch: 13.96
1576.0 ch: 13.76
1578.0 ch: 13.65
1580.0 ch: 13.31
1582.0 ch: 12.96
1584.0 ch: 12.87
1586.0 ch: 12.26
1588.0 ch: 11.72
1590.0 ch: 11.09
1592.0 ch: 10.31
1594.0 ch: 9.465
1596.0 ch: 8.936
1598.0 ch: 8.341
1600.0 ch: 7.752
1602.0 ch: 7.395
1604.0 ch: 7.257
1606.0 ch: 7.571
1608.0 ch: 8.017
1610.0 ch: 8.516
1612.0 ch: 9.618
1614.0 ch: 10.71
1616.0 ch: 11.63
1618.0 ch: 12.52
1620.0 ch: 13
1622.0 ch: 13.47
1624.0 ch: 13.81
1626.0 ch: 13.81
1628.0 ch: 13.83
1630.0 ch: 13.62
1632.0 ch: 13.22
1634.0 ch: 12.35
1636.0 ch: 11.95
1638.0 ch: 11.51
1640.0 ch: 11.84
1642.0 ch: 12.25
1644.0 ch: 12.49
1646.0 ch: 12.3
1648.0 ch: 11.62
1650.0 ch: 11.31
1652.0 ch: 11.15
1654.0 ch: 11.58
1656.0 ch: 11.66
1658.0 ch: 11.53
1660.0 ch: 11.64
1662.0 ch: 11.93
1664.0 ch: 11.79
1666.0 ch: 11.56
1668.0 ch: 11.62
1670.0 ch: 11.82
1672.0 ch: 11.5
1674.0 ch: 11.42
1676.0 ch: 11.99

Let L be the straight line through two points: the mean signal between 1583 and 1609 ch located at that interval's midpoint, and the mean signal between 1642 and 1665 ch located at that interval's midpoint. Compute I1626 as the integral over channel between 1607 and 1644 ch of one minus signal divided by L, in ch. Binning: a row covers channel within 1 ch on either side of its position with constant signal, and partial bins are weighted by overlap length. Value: -4.7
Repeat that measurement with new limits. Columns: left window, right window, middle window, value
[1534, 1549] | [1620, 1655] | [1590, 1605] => 5.32 ch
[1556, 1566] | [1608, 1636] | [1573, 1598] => 3.10 ch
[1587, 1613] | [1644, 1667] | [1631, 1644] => -1.72 ch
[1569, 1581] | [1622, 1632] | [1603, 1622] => 5.10 ch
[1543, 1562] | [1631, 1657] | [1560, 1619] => 8.12 ch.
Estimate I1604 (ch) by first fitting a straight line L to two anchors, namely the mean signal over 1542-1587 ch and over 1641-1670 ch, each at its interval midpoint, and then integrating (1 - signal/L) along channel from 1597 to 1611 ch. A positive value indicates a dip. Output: 5.57 ch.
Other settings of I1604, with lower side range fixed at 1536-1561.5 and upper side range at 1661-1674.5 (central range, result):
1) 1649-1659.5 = 0.46 ch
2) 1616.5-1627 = -0.42 ch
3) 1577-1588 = 0.61 ch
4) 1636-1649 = 0.28 ch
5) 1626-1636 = -0.52 ch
